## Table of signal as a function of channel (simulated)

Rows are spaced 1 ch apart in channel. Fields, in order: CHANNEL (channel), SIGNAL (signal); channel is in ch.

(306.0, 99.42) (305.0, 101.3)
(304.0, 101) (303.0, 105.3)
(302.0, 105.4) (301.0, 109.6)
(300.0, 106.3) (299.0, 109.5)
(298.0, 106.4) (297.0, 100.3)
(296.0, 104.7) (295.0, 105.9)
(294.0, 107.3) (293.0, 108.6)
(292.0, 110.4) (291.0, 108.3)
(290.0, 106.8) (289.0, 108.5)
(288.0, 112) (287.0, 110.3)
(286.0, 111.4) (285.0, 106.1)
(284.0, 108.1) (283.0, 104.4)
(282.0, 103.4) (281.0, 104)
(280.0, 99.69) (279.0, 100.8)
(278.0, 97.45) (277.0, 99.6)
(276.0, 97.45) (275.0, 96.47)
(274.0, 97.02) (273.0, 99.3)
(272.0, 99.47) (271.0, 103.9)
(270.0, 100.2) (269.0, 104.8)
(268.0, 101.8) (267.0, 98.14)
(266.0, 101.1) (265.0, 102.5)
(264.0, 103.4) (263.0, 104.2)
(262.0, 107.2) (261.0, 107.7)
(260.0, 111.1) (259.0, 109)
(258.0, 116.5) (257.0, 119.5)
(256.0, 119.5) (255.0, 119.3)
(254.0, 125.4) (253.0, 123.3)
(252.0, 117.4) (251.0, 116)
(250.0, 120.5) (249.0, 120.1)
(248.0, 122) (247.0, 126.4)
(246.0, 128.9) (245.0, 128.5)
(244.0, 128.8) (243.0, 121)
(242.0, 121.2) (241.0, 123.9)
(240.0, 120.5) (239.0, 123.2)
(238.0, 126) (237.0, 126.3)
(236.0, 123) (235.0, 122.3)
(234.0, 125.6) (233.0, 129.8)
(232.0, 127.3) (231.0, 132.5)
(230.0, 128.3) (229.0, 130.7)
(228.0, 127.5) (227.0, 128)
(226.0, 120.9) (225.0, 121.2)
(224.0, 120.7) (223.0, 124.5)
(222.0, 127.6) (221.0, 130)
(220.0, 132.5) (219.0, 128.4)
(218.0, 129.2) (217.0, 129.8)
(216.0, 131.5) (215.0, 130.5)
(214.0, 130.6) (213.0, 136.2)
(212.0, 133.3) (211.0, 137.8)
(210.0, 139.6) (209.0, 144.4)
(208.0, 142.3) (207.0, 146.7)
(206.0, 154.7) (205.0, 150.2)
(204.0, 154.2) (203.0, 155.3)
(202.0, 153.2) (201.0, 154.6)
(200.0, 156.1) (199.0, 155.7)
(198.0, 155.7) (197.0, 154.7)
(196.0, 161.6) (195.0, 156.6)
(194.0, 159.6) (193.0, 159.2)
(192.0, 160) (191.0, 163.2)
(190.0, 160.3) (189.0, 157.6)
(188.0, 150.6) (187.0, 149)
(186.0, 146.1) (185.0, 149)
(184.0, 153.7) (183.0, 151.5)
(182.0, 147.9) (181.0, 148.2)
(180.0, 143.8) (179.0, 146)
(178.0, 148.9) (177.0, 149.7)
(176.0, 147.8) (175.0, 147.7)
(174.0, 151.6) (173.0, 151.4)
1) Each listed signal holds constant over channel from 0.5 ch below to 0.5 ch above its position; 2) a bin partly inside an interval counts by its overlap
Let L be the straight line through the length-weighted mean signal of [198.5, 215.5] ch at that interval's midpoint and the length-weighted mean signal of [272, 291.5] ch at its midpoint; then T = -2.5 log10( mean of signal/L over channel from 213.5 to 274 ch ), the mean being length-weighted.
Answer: 0.05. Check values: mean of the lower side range 146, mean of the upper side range 104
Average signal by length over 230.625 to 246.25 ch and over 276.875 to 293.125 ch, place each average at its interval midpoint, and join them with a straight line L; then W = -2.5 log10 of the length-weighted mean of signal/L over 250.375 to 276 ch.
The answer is 0.07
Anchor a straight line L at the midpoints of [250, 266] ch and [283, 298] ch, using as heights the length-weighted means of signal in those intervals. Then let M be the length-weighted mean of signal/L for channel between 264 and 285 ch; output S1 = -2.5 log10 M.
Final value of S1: 0.09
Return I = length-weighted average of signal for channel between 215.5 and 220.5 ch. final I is 130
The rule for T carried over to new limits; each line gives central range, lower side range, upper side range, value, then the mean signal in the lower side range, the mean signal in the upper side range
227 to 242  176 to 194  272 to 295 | 0.02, 152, 104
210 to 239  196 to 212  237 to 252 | 0.07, 150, 123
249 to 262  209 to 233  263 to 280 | -0.07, 130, 100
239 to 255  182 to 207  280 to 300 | 0.05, 155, 107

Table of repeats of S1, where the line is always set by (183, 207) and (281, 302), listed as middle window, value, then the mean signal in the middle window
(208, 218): 0.086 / 135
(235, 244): 0.081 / 123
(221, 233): 0.103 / 127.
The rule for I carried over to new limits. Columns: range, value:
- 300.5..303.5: 107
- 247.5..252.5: 119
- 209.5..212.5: 137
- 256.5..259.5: 115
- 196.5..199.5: 155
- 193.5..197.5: 158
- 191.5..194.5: 160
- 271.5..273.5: 99.4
